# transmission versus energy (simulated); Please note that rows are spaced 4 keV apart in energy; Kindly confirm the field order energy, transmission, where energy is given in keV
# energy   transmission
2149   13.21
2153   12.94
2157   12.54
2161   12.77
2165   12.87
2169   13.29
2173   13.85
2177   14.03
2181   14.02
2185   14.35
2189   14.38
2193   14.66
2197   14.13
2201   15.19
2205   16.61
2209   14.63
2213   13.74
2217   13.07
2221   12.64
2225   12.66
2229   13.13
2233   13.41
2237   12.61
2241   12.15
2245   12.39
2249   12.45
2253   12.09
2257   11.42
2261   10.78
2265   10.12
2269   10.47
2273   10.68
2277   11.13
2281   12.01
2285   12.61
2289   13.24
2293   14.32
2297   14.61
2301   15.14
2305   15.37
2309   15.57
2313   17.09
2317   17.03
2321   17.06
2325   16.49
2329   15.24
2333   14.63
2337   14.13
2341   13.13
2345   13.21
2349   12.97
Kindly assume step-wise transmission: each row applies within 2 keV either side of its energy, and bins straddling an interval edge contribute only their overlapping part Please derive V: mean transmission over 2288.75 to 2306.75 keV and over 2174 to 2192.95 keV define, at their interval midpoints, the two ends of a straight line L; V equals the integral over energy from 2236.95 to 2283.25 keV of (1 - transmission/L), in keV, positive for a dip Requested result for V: 9.6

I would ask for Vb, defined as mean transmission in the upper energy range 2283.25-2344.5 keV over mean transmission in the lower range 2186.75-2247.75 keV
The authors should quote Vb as 1.10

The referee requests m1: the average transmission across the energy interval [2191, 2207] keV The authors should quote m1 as 15.1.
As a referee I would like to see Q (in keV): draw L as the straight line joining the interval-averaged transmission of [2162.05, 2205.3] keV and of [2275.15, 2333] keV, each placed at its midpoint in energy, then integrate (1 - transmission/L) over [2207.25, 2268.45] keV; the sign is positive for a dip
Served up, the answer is 8.5 keV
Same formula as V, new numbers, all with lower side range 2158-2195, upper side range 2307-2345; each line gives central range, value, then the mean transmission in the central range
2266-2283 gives 4.42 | 11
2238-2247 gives 1.37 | 12.3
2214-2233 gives 1.76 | 13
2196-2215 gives -1.08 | 14.9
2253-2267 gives 3.57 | 11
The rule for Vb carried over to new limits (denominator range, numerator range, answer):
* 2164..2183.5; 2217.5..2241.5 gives 0.94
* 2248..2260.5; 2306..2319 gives 1.40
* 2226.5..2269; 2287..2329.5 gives 1.30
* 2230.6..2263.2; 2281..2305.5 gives 1.15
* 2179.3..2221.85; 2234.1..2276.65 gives 0.80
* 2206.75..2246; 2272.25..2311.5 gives 1.04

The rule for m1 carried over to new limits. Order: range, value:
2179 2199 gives 14.3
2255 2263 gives 11.1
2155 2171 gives 12.9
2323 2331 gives 15.9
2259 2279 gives 10.6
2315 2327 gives 16.9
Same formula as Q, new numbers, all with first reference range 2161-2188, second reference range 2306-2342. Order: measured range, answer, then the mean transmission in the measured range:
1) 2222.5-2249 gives 3.3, 12.7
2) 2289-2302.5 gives 0.7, 14.5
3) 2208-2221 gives 0.6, 13.6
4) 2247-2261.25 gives 2.8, 11.8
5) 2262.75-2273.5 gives 3.3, 10.4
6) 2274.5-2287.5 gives 2.7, 11.9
